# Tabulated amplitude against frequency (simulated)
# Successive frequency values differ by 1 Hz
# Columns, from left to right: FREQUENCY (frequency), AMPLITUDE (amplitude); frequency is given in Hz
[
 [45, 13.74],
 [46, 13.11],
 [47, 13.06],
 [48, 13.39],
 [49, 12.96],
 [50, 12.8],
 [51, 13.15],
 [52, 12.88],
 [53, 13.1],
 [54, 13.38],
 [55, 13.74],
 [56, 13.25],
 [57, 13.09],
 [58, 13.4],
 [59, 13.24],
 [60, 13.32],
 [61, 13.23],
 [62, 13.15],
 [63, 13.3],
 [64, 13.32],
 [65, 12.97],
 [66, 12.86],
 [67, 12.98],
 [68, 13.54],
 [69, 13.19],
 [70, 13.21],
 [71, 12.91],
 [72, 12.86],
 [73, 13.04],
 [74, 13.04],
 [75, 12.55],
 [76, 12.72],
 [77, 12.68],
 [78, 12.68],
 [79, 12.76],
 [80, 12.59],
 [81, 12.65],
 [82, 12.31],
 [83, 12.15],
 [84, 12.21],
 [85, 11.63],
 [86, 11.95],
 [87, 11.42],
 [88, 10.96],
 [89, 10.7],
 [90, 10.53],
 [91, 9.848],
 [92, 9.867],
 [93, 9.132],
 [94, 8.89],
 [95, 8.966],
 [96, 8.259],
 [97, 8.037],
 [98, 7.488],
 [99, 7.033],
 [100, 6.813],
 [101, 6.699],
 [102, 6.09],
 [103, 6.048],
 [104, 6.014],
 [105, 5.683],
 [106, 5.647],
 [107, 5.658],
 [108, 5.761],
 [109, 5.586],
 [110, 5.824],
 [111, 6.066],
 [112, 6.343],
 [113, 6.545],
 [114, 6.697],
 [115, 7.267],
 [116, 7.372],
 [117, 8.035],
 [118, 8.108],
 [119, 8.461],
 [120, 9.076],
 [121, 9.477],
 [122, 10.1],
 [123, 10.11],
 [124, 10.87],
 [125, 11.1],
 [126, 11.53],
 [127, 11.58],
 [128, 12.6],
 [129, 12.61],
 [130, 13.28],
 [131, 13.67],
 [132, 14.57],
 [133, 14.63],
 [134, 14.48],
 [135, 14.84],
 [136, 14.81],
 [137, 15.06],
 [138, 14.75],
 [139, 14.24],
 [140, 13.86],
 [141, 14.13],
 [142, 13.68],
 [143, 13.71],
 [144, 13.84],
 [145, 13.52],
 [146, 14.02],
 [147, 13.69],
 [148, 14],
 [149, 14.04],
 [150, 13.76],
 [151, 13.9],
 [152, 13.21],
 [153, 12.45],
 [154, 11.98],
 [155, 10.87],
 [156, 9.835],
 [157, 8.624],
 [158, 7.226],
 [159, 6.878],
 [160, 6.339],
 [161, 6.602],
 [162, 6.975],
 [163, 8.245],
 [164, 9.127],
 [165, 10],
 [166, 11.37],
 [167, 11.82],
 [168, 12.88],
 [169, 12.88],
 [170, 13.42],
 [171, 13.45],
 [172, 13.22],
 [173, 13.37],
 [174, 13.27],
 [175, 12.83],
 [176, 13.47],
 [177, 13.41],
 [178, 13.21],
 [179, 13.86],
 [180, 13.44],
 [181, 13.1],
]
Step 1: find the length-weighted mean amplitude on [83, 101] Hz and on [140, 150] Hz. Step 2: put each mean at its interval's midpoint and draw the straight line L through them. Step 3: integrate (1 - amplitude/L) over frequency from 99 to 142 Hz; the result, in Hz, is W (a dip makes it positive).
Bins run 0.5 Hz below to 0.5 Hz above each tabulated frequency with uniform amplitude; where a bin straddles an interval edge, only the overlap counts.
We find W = 8.22 Hz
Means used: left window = 9.62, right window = 13.8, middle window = 9.82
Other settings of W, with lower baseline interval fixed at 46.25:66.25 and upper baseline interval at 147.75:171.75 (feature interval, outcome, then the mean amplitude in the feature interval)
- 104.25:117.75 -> 6.3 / 6.37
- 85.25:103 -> 4.9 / 8.94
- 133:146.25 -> -3.5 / 14.2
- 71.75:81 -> 0.0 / 12.8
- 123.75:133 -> -0.8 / 12.6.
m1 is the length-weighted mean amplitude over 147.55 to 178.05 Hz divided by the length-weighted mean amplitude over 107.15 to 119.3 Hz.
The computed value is 1.7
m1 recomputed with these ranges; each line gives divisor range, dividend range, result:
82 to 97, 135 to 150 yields 1.35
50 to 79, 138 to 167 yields 0.88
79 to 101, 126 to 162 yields 1.23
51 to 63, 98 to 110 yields 0.46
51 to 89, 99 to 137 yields 0.72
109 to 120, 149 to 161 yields 1.47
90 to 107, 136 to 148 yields 1.86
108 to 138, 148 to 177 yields 1.08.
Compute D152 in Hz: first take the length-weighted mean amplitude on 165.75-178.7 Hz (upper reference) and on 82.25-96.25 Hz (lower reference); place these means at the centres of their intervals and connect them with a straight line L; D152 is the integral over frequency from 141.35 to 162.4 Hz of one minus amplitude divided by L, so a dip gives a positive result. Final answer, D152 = 1.6 Hz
